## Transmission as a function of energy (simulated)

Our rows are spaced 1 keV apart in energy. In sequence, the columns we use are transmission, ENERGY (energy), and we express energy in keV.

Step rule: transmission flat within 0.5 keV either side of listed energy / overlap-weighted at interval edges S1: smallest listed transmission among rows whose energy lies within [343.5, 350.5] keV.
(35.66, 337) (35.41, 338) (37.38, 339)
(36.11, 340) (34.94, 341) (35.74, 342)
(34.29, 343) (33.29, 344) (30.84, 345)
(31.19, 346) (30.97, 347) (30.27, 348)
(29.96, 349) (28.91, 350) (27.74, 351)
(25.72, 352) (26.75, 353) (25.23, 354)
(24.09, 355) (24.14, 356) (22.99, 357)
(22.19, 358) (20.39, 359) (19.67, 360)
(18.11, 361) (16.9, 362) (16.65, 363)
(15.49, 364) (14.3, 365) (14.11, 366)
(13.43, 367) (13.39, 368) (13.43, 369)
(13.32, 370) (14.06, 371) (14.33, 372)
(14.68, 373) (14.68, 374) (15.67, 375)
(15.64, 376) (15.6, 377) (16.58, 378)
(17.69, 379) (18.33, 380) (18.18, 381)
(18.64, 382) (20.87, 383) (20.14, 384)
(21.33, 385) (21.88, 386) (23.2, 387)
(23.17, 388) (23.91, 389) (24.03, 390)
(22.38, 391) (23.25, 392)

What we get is 28.91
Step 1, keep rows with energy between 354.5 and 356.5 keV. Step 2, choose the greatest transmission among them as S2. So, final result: 24.14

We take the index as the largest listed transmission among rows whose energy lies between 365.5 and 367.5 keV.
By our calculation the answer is 14.11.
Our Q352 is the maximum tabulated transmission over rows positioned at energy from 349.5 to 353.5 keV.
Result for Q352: 28.91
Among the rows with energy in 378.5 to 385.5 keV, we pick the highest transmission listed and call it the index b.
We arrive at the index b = 21.33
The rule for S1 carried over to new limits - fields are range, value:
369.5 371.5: 13.32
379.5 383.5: 18.18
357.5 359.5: 20.39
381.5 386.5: 18.64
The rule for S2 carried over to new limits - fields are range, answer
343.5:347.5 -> 33.29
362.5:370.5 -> 16.65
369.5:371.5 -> 14.06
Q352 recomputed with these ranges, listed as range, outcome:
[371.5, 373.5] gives 14.68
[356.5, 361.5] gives 22.99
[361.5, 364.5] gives 16.9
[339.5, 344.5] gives 36.11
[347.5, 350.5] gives 30.27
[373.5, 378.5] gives 16.58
